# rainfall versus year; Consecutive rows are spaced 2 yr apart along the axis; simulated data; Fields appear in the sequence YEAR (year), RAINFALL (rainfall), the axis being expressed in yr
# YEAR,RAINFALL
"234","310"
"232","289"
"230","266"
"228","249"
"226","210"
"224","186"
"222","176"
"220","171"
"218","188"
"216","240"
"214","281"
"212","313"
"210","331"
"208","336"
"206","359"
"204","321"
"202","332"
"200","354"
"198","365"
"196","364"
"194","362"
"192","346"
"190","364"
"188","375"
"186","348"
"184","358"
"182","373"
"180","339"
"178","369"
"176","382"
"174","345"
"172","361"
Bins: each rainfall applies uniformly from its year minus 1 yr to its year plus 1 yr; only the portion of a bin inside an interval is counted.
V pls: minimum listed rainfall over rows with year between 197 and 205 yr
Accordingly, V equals 321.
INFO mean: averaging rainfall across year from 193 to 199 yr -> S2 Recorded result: 364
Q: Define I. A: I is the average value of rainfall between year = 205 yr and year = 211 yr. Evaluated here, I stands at 342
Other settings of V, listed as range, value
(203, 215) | 281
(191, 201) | 346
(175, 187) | 339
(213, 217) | 240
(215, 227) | 171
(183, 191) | 348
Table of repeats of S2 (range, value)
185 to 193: 358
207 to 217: 300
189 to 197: 359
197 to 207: 346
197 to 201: 360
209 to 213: 322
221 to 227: 191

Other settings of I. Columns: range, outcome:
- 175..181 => 363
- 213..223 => 211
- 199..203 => 343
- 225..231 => 242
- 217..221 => 180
